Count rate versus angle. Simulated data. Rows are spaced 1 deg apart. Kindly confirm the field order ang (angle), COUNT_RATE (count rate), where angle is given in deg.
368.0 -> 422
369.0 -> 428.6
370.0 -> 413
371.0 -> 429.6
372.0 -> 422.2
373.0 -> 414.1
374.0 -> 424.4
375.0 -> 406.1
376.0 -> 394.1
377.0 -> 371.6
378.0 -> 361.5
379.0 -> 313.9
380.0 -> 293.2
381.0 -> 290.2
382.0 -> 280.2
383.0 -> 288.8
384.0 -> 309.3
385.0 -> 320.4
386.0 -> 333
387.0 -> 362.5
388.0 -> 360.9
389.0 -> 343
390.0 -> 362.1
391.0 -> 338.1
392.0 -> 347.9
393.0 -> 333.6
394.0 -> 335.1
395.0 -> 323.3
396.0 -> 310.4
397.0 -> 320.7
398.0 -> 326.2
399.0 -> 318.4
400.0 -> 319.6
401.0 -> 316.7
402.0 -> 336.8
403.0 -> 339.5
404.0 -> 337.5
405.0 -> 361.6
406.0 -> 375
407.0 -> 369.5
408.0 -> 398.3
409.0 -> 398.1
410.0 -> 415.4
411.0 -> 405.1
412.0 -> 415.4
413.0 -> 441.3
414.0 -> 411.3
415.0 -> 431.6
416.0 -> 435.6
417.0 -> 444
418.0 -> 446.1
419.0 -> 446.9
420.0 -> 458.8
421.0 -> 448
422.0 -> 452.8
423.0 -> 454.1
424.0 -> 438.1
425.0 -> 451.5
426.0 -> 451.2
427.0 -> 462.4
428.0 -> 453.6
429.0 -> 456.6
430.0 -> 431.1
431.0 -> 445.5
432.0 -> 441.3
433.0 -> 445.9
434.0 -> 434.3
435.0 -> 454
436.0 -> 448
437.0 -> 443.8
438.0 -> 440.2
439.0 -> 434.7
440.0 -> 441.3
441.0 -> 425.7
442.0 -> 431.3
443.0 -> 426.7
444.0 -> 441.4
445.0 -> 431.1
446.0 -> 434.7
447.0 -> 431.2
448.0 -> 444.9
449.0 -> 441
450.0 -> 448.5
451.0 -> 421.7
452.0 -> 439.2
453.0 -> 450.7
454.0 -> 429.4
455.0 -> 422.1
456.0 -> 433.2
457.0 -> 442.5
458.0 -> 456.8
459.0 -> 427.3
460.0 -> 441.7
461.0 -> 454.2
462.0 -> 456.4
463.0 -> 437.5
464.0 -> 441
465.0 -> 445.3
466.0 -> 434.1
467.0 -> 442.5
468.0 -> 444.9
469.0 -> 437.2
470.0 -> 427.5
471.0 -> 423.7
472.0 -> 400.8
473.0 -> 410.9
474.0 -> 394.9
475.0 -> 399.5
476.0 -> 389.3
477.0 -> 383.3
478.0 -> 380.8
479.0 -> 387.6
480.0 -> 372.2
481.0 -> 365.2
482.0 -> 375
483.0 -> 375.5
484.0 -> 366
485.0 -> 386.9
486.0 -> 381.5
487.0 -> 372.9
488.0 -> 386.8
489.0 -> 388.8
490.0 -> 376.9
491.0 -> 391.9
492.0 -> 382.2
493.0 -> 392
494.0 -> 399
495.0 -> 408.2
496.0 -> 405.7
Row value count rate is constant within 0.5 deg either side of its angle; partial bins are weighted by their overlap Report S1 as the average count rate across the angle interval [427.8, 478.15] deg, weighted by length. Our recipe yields 433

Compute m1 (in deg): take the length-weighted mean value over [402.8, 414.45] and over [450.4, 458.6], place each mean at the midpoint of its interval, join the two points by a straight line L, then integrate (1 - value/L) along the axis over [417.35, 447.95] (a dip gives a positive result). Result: -2.1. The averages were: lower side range 390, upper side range 437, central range 443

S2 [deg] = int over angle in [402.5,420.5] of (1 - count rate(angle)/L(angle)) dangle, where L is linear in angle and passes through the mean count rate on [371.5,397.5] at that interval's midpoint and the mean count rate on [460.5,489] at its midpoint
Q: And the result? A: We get -2.2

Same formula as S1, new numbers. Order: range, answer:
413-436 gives 445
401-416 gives 388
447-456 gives 437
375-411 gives 342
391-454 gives 411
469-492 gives 389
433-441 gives 442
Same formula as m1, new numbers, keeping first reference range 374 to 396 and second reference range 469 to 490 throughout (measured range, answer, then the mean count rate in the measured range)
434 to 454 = -3.68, 438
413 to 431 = -4.39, 445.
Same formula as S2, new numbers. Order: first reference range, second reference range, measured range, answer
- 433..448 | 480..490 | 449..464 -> -0.9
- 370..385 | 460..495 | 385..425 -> -1.0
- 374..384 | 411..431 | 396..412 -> 1.8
